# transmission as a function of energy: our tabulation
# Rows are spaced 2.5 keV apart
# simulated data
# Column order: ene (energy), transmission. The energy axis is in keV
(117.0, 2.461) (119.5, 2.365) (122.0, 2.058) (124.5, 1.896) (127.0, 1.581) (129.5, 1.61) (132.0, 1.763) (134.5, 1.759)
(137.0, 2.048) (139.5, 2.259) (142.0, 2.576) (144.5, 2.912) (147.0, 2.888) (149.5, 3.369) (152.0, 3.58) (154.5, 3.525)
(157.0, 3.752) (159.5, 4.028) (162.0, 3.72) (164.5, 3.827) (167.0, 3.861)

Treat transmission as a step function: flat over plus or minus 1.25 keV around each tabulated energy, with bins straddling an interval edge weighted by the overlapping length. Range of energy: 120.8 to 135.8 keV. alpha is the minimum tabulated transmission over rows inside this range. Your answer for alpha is 1.581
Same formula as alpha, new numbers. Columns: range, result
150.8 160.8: 3.525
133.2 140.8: 1.759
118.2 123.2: 2.058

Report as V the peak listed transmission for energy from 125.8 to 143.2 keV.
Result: 2.576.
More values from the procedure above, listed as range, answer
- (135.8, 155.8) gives 3.58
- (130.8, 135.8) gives 1.763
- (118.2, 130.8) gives 2.365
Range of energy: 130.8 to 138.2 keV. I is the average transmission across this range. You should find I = 1.86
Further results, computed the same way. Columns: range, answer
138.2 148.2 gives 2.65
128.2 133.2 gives 1.68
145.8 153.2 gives 3.28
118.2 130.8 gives 1.9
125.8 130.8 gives 1.6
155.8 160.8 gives 3.89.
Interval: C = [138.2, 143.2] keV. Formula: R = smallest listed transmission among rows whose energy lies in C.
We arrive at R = 2.259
